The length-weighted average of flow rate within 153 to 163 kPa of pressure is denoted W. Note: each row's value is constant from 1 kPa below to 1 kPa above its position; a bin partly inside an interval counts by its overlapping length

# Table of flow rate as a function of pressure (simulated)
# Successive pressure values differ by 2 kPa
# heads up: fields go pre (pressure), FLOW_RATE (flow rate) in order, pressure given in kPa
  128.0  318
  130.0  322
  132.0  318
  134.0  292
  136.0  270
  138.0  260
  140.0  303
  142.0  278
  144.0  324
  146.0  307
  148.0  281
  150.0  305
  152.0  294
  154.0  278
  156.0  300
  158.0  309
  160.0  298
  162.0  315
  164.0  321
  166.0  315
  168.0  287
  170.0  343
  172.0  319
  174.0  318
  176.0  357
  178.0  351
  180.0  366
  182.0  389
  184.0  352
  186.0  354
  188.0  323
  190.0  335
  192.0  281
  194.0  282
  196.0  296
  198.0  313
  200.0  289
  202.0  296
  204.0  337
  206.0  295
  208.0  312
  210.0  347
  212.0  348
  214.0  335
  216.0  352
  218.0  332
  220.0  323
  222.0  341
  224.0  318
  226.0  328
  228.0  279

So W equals 300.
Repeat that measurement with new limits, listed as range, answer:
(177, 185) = 364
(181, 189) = 354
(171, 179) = 336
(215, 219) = 342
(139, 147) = 303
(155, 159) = 304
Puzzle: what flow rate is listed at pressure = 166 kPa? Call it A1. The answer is 315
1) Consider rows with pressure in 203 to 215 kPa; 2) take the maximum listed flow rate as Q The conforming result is 348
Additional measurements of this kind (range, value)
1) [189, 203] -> 335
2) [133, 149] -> 324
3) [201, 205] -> 337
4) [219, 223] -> 341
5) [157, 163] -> 315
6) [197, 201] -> 313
